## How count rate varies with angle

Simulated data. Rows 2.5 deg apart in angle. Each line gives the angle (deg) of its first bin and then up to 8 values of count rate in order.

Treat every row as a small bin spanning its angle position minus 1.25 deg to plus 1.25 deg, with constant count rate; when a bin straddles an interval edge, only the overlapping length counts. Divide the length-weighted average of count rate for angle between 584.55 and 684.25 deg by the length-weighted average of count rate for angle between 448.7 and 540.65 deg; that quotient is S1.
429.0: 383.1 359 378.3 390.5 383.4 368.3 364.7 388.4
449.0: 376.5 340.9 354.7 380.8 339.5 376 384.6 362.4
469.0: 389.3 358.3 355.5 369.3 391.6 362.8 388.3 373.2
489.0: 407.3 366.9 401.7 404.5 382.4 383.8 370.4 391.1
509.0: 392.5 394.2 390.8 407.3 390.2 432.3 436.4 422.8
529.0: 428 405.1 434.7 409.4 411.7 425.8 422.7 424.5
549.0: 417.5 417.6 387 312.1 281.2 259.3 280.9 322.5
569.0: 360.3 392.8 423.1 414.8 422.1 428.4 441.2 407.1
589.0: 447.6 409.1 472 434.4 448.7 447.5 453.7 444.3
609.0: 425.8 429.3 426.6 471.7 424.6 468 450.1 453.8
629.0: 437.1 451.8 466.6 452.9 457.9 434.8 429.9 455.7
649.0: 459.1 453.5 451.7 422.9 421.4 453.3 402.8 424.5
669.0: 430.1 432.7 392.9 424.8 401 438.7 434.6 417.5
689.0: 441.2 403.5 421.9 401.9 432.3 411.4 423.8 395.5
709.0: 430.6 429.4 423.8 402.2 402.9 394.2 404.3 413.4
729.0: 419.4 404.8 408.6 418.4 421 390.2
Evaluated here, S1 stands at 1.1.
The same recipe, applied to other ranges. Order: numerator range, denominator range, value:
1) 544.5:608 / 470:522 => 1.03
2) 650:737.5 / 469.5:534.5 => 1.07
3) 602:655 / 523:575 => 1.17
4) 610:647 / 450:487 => 1.21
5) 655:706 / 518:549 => 1.00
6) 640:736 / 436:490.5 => 1.13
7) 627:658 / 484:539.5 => 1.12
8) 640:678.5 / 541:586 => 1.14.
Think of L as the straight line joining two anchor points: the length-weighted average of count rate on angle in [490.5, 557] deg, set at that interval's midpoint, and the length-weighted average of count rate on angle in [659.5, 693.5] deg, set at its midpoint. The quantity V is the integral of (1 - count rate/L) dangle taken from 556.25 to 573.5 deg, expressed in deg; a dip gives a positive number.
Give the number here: 3.7 deg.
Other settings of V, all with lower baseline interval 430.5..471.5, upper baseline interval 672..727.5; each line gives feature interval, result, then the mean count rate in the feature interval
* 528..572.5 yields 1.3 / 377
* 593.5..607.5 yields -1.8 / 449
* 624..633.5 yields -1.1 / 449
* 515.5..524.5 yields -0.7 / 415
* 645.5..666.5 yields -1.6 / 439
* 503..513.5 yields -0.2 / 388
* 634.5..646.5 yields -1.2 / 447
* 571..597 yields -2.1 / 427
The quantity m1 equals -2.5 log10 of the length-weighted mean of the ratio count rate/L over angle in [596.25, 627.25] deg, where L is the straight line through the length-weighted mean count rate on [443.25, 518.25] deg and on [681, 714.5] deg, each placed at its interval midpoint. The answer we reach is -0.10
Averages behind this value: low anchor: 378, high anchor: 421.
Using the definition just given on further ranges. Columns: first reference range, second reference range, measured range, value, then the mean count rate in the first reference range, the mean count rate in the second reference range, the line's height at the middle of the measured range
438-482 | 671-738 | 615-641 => -0.13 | 369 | 416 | 401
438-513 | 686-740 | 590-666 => -0.11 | 377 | 415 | 401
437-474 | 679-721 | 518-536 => -0.10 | 369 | 418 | 384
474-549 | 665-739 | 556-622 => 0.00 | 400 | 417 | 407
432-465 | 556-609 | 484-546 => -0.05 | 371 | 397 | 384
